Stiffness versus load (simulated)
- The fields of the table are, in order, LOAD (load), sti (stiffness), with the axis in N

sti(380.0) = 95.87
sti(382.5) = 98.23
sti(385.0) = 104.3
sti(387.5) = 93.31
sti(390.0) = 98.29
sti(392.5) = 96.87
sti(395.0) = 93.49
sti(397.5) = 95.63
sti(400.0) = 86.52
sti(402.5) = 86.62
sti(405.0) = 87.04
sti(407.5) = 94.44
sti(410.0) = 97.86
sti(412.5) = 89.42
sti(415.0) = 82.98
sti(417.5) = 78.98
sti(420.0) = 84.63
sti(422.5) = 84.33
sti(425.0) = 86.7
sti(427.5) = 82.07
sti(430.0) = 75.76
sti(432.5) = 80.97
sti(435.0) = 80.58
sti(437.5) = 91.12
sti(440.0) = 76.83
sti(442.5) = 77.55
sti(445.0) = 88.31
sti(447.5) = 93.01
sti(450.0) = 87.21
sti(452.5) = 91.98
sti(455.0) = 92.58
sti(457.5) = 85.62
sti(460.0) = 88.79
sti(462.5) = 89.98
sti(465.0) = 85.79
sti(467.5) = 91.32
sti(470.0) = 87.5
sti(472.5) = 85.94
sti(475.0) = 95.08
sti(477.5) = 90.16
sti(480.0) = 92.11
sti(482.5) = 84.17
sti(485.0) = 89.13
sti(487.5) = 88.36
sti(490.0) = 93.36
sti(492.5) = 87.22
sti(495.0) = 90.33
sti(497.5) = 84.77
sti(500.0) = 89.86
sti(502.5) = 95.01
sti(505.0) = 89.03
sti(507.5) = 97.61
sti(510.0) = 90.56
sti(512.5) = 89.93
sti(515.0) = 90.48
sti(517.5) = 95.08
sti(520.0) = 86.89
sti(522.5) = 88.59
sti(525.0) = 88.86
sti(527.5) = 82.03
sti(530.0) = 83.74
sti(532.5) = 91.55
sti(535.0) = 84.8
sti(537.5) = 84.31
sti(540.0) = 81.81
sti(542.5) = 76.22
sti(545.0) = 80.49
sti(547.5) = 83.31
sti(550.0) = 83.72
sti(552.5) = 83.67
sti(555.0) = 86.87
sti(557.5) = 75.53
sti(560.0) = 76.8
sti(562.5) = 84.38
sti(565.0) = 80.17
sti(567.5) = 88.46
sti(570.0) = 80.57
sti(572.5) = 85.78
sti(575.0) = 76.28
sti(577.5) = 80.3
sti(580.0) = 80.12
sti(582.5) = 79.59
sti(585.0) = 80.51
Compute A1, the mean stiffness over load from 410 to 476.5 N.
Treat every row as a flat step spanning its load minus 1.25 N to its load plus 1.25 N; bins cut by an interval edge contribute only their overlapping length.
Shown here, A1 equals 86.2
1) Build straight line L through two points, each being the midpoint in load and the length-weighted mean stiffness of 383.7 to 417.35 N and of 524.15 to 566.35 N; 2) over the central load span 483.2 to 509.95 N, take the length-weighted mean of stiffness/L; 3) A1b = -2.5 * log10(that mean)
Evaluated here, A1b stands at -0.05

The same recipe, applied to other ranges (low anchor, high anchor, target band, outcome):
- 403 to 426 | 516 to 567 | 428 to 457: 0.02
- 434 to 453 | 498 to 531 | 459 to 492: -0.02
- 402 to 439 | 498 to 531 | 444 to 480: -0.03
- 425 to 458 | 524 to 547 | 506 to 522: -0.09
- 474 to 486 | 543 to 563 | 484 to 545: -0.03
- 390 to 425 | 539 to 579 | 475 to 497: -0.05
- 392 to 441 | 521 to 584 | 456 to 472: -0.04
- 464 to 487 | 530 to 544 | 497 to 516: -0.06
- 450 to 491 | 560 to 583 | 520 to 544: 0.00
